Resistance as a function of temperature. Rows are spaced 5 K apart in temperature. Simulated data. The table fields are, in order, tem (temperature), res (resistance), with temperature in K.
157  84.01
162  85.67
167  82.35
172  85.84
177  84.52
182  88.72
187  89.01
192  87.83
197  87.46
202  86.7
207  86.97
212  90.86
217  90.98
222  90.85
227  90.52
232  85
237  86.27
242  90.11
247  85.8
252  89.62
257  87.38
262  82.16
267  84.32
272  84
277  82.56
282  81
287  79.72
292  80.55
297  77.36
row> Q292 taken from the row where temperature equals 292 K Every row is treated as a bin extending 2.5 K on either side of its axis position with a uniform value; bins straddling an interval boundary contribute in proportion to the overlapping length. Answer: 80.55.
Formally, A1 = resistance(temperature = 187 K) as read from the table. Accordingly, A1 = 89.01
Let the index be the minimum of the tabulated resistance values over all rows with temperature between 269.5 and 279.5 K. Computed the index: 82.56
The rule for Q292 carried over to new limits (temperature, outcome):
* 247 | 85.8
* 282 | 81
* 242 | 90.11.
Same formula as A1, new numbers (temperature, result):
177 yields 84.52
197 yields 87.46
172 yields 85.84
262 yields 82.16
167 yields 82.35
